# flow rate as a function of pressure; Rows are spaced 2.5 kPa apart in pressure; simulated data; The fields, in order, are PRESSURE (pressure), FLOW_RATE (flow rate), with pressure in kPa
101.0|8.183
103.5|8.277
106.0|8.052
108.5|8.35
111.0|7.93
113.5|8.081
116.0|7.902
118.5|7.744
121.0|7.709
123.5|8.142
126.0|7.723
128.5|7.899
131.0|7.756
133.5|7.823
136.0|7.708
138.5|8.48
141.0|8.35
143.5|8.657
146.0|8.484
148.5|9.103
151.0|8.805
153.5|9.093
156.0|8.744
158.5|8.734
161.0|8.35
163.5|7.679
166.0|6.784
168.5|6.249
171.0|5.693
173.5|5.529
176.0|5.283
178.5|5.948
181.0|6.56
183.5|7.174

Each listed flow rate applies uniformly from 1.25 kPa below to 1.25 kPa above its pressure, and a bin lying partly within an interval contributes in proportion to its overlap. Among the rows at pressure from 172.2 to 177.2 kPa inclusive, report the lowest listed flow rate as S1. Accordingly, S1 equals 5.283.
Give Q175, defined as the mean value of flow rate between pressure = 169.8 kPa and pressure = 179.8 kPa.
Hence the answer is 5.62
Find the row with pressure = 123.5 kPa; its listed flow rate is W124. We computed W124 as 8.142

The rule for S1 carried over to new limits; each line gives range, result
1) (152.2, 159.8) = 8.734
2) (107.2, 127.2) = 7.709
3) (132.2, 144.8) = 7.708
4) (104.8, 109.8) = 8.052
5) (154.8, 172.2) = 5.693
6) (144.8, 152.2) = 8.484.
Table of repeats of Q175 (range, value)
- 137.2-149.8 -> 8.61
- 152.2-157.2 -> 8.92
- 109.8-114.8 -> 8.01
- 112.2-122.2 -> 7.86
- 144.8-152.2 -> 8.8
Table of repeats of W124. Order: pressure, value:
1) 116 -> 7.902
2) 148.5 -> 9.103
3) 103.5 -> 8.277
